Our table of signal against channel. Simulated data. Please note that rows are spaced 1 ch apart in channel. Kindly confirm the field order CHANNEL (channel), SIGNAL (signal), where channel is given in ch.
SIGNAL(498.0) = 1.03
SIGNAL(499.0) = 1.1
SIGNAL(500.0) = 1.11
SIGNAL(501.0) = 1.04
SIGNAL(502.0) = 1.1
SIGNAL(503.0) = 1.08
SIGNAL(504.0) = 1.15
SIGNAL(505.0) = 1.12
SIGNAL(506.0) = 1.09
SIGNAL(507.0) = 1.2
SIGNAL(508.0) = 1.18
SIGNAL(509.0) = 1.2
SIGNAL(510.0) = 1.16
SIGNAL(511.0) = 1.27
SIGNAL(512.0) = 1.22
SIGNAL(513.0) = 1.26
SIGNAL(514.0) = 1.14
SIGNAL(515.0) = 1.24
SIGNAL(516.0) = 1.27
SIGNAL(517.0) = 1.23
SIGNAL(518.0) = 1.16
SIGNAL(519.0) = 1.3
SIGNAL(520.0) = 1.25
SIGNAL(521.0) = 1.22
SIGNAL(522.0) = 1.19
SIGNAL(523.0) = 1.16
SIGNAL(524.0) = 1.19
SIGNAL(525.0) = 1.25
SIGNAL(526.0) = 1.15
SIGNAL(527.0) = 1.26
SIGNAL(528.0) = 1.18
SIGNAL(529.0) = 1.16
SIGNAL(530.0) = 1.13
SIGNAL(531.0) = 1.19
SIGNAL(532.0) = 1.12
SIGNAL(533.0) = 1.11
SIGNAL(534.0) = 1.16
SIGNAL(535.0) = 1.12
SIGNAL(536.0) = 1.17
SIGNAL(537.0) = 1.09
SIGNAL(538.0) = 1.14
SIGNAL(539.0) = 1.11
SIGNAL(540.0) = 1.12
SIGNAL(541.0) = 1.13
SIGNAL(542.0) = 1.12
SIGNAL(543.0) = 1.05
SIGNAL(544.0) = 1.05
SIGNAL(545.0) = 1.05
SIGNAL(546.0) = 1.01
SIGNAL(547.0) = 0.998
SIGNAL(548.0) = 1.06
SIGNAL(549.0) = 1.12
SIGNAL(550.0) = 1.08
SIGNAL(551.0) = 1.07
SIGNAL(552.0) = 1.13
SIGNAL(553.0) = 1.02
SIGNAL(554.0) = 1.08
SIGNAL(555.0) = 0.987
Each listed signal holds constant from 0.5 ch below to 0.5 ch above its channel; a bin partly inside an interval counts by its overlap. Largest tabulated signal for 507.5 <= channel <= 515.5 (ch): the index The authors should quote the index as 1.27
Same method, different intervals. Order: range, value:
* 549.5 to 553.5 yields 1.13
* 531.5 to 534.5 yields 1.16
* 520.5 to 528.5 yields 1.26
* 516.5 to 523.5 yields 1.3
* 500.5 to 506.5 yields 1.15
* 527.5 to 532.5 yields 1.19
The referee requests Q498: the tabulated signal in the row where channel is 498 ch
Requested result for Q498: 1.03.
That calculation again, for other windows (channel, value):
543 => 1.05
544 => 1.05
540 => 1.12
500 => 1.11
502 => 1.1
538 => 1.14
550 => 1.08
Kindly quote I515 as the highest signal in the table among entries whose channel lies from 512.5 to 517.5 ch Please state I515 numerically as 1.27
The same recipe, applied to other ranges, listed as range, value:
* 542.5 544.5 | 1.05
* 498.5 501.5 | 1.11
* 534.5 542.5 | 1.17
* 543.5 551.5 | 1.12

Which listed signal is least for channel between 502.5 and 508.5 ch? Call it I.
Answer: 1.08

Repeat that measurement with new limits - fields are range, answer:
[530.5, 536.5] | 1.11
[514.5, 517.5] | 1.23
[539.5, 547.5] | 0.998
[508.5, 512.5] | 1.16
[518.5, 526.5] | 1.15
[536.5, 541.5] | 1.09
